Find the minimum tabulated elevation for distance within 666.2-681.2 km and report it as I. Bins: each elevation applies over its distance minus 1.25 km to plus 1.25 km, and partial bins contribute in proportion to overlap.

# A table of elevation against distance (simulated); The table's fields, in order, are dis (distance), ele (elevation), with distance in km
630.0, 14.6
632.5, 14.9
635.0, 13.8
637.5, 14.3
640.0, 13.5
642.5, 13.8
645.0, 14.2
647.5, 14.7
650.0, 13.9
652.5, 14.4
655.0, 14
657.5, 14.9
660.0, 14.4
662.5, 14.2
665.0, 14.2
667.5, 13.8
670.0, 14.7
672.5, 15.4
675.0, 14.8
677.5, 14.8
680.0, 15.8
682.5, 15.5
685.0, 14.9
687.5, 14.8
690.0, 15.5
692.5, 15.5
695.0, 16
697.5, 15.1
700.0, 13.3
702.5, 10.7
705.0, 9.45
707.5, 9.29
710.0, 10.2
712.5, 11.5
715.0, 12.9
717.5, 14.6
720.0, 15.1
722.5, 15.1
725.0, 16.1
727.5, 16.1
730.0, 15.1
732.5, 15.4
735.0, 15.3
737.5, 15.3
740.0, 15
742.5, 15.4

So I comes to 13.8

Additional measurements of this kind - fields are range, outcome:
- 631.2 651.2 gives 13.5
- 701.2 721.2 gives 9.29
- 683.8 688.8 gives 14.8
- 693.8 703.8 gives 10.7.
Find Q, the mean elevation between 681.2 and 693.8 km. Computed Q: 15.2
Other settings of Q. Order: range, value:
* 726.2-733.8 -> 15.5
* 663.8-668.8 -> 14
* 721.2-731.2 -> 15.6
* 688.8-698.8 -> 15.5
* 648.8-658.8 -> 14.3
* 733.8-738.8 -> 15.3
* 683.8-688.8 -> 14.9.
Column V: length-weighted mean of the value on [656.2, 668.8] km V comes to 14.3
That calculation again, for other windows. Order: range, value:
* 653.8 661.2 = 14.4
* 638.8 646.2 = 13.8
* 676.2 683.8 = 15.4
